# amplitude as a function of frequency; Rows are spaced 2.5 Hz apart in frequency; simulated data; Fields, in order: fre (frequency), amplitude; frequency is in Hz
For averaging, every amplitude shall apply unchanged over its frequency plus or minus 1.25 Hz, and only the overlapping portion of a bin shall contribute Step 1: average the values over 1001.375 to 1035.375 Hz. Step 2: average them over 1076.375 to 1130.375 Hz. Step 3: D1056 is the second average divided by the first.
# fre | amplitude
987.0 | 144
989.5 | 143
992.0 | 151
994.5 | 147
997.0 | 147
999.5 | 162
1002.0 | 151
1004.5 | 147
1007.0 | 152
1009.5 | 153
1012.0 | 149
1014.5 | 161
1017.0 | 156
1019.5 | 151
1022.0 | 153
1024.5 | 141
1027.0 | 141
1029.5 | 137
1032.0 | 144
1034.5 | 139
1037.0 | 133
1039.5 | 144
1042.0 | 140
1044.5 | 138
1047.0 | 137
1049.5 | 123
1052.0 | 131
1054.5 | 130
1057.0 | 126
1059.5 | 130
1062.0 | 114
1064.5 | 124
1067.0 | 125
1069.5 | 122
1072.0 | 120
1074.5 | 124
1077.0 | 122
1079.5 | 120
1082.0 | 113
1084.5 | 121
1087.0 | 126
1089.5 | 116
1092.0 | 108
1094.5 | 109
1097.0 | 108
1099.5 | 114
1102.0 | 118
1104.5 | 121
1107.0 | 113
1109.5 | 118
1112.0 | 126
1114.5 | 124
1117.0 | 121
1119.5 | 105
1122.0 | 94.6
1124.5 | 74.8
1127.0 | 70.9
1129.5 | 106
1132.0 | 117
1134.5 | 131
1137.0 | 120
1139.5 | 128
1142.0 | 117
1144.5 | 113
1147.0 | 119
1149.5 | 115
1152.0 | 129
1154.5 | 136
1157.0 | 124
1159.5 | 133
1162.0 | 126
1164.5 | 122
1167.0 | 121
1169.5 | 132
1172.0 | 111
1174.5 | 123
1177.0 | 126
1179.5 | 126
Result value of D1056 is 0.75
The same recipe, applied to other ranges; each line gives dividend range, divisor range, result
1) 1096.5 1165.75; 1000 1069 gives 0.83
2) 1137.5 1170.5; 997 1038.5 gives 0.84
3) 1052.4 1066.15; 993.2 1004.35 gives 0.83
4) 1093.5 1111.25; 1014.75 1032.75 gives 0.78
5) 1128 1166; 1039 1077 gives 0.95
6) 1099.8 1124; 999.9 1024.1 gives 0.75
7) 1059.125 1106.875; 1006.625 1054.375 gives 0.83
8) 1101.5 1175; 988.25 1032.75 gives 0.78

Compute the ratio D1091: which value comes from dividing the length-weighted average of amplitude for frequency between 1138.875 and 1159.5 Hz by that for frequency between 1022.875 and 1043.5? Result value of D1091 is 0.88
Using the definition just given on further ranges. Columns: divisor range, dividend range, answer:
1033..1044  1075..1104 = 0.84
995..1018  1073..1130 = 0.73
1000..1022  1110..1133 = 0.68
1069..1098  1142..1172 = 1.05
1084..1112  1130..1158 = 1.05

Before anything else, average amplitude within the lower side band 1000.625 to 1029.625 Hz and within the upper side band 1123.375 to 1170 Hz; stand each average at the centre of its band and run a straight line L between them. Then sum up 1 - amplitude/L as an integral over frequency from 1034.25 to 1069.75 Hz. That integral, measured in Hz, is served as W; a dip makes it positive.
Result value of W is 2.6 Hz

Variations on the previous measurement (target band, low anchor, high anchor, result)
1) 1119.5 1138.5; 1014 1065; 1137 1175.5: 3.59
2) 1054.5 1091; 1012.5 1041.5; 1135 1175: 4.15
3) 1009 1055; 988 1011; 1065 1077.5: -1.43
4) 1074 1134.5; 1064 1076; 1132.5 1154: 4.99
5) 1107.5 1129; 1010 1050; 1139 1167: 4.11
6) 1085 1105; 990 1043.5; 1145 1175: 2.92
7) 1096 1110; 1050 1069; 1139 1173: 1.03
